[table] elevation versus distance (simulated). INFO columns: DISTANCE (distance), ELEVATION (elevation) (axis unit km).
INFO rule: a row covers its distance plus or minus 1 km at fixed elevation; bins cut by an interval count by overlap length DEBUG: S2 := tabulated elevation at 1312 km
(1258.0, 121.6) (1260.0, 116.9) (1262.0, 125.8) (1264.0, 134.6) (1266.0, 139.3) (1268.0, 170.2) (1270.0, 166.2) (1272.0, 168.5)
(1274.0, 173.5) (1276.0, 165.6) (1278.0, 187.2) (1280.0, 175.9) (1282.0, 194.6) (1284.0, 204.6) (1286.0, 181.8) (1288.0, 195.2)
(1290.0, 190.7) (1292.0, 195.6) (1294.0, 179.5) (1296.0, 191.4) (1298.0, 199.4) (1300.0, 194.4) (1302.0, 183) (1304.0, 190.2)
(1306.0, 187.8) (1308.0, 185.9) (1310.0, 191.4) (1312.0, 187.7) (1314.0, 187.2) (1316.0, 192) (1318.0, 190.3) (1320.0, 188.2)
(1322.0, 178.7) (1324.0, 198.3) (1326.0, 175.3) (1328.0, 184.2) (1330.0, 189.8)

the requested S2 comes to 187.7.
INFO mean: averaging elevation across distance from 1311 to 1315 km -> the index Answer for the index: 187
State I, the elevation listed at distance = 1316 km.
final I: 192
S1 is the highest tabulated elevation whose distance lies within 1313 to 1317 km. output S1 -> 192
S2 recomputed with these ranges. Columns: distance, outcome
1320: 188.2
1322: 178.7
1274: 173.5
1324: 198.3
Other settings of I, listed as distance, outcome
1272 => 168.5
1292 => 195.6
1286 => 181.8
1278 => 187.2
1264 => 134.6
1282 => 194.6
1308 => 185.9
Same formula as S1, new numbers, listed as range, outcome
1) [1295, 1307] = 199.4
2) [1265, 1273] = 170.2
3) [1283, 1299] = 204.6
